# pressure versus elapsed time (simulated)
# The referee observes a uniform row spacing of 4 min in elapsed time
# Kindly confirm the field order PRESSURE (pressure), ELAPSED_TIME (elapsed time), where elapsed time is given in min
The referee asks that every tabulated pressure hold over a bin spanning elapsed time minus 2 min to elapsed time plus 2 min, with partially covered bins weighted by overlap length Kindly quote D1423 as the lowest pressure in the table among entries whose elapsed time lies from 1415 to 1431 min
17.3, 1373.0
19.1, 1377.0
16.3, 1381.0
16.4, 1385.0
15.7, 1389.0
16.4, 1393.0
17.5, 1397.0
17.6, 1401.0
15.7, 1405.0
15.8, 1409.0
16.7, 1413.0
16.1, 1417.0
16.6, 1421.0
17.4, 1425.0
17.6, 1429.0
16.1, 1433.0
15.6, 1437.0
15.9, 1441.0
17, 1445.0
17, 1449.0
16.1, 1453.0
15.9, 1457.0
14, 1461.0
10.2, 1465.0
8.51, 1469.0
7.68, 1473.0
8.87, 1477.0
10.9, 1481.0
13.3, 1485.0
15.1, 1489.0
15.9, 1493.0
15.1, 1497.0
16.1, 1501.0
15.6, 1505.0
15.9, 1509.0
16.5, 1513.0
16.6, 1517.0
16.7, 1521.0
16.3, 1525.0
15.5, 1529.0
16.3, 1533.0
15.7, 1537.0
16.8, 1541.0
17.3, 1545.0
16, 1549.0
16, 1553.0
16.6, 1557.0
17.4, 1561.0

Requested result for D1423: 16.1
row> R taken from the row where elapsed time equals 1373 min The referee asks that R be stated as 17.3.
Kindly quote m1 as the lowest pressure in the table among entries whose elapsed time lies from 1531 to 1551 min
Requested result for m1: 15.7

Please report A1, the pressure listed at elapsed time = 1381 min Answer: 16.3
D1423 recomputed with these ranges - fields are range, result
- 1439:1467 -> 10.2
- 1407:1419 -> 15.8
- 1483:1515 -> 13.3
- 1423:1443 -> 15.6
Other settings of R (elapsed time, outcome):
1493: 15.9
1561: 17.4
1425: 17.4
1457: 15.9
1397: 17.5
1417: 16.1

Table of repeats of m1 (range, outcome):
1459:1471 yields 8.51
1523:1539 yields 15.5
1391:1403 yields 16.4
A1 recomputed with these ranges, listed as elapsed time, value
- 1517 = 16.6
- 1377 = 19.1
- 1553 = 16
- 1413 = 16.7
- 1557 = 16.6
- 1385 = 16.4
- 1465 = 10.2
